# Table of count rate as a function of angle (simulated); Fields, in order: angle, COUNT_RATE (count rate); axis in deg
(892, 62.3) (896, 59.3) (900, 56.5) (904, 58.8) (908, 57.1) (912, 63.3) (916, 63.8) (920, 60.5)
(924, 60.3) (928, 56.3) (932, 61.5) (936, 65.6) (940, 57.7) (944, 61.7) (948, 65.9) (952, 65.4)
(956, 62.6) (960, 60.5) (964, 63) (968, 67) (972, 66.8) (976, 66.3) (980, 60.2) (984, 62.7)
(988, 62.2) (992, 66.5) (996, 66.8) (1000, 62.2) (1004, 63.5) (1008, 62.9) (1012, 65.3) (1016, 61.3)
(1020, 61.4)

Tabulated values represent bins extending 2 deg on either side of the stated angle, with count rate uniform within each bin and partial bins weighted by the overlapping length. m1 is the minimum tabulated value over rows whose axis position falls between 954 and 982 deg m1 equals 60.2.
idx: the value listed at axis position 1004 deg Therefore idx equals 63.5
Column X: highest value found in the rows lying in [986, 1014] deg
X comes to 66.8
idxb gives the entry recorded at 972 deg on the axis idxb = 66.8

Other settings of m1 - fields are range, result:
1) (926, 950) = 56.3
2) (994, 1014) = 62.2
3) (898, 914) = 56.5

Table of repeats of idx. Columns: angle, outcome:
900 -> 56.5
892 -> 62.3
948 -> 65.9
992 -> 66.5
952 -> 65.4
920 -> 60.5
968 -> 67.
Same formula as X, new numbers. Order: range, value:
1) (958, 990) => 67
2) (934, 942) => 65.6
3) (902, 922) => 63.8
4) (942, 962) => 65.9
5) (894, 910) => 59.3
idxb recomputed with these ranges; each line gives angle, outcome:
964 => 63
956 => 62.6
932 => 61.5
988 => 62.2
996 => 66.8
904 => 58.8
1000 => 62.2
